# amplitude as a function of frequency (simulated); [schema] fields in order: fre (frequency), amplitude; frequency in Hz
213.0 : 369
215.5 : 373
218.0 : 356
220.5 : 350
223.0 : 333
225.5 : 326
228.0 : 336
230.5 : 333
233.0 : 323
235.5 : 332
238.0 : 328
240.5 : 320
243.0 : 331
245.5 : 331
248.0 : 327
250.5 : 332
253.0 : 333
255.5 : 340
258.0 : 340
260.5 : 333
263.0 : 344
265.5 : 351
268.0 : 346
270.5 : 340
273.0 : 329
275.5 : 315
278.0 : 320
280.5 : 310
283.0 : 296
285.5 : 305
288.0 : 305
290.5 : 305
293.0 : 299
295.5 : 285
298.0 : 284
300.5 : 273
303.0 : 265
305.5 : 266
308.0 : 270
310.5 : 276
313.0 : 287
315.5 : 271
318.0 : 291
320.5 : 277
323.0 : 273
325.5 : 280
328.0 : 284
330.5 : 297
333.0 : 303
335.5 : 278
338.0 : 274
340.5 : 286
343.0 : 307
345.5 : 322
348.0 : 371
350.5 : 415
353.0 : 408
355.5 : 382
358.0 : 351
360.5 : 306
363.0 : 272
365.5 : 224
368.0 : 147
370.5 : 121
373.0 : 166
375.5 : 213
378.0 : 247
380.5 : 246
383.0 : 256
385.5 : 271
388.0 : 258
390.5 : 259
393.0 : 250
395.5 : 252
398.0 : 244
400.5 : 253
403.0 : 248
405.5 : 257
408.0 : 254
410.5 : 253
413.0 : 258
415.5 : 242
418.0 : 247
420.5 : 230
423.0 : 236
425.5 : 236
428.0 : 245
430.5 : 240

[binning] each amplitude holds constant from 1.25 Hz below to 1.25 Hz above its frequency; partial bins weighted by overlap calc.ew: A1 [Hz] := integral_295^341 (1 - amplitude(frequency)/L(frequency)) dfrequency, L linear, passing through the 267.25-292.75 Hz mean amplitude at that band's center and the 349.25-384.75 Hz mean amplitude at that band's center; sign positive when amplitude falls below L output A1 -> 2.33 Hz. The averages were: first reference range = 316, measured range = 280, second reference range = 268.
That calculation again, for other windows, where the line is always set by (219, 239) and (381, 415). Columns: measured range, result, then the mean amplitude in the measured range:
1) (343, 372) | -2.8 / 301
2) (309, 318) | 0.4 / 280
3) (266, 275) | -0.7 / 337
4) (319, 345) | -0.2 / 287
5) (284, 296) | 0.2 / 301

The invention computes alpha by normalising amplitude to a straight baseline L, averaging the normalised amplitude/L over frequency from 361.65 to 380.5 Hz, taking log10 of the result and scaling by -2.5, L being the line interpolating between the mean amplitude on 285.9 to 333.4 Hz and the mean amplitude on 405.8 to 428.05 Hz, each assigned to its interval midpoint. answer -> 0.28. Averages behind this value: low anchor 284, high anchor 245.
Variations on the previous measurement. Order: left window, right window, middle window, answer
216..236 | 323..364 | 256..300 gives 0.04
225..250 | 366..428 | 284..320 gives 0.03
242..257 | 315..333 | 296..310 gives 0.10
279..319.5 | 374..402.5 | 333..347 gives -0.10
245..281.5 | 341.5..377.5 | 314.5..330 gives 0.09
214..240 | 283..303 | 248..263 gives -0.06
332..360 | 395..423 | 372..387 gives 0.22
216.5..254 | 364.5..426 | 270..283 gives -0.04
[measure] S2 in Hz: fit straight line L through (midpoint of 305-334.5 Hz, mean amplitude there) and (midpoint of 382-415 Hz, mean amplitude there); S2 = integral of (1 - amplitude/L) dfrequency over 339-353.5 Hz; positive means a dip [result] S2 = -4.0 Hz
